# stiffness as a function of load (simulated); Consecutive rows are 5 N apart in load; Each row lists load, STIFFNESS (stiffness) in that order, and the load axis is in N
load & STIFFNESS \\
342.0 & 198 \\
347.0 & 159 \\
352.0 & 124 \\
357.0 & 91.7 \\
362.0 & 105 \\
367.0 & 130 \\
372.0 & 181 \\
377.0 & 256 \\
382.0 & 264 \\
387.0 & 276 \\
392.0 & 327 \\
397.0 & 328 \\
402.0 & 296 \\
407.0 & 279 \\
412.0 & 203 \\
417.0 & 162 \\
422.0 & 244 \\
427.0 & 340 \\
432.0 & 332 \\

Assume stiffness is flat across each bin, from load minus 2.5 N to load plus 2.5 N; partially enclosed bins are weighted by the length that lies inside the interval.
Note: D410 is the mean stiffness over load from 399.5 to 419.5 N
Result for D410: 235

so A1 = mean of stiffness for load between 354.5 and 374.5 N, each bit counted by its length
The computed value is 127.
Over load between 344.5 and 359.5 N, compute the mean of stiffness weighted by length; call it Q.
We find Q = 125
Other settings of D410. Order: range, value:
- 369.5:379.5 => 218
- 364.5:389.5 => 221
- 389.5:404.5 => 317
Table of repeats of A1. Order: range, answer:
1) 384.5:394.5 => 302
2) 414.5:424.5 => 203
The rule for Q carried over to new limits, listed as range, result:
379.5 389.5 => 270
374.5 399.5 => 290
